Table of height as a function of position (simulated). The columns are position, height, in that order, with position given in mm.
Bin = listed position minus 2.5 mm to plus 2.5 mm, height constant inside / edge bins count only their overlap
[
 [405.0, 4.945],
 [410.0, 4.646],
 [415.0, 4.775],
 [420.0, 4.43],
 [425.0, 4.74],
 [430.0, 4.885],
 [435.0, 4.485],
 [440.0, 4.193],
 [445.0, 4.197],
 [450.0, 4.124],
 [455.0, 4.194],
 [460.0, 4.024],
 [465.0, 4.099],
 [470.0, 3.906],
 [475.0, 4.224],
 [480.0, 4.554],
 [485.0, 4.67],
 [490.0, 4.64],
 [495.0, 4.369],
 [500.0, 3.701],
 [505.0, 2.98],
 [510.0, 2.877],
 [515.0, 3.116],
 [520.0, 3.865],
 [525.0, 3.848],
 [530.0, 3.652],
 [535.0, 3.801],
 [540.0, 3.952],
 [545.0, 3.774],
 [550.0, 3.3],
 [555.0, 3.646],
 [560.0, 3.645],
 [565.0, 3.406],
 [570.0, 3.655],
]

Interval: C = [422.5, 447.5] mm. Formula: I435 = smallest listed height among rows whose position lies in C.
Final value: 4.193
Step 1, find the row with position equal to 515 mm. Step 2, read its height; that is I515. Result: 3.116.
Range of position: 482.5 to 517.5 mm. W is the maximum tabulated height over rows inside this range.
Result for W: 4.67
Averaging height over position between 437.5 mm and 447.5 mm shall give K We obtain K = 4.19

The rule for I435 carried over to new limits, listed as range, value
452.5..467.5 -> 4.024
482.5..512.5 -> 2.877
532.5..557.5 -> 3.3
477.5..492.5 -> 4.554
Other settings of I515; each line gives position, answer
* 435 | 4.485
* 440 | 4.193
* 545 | 3.774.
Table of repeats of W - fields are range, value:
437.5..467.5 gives 4.197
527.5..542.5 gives 3.952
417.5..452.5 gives 4.885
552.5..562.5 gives 3.646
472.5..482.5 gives 4.554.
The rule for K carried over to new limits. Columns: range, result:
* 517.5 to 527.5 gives 3.86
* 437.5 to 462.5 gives 4.15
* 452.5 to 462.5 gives 4.11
